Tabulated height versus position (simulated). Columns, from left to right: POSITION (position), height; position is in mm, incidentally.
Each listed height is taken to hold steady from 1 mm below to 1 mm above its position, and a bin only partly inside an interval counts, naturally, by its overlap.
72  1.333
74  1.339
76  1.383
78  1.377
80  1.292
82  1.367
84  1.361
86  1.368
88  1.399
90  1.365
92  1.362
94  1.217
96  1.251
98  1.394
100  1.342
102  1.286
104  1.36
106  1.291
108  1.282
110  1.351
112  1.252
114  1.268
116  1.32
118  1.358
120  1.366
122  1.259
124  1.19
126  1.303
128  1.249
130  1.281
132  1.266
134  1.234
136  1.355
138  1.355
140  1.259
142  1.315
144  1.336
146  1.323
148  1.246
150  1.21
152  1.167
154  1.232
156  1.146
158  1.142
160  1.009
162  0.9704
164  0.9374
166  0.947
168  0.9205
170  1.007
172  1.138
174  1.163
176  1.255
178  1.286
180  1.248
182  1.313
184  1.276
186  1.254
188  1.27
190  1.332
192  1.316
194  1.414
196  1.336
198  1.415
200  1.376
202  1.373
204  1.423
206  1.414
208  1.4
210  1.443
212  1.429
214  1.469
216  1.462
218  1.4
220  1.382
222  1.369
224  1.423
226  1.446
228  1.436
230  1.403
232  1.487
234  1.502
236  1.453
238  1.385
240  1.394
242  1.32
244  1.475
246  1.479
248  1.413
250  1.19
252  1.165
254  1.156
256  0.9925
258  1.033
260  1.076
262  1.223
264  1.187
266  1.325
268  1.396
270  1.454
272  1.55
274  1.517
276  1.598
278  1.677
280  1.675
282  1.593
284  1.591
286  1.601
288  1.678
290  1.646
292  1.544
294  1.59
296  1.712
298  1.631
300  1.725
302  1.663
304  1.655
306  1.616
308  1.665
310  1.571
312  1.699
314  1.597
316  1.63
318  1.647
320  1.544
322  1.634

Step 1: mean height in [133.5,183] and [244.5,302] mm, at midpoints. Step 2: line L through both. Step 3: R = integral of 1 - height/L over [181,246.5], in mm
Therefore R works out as -4.32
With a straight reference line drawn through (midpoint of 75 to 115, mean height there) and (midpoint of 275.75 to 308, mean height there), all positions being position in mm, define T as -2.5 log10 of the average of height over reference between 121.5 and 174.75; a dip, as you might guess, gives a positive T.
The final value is 0.19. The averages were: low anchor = 1.33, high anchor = 1.64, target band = 1.18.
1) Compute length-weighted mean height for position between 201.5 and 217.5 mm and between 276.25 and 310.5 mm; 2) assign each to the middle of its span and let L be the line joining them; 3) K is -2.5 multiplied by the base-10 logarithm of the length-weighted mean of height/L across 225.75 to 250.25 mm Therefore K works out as 0.06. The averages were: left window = 1.43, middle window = 1.42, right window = 1.64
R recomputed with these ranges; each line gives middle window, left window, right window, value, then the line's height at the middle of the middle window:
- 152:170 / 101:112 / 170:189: 3.0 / 1.25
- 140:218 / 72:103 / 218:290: 6.7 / 1.38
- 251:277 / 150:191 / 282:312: 4.0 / 1.51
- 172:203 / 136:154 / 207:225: 1.4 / 1.36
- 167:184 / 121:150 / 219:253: 2.0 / 1.33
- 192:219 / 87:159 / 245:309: -0.5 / 1.38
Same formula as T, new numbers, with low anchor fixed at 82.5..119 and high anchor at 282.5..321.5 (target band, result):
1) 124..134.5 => 0.09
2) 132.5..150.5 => 0.07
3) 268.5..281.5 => 0.01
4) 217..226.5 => 0.08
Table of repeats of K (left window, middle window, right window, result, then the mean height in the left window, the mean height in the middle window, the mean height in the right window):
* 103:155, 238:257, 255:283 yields 0.06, 1.29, 1.29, 1.38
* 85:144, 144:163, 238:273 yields 0.12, 1.31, 1.17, 1.29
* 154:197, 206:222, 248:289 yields -0.13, 1.18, 1.42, 1.38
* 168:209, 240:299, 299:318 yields 0.08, 1.29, 1.43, 1.65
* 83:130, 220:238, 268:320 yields 0.06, 1.31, 1.43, 1.62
